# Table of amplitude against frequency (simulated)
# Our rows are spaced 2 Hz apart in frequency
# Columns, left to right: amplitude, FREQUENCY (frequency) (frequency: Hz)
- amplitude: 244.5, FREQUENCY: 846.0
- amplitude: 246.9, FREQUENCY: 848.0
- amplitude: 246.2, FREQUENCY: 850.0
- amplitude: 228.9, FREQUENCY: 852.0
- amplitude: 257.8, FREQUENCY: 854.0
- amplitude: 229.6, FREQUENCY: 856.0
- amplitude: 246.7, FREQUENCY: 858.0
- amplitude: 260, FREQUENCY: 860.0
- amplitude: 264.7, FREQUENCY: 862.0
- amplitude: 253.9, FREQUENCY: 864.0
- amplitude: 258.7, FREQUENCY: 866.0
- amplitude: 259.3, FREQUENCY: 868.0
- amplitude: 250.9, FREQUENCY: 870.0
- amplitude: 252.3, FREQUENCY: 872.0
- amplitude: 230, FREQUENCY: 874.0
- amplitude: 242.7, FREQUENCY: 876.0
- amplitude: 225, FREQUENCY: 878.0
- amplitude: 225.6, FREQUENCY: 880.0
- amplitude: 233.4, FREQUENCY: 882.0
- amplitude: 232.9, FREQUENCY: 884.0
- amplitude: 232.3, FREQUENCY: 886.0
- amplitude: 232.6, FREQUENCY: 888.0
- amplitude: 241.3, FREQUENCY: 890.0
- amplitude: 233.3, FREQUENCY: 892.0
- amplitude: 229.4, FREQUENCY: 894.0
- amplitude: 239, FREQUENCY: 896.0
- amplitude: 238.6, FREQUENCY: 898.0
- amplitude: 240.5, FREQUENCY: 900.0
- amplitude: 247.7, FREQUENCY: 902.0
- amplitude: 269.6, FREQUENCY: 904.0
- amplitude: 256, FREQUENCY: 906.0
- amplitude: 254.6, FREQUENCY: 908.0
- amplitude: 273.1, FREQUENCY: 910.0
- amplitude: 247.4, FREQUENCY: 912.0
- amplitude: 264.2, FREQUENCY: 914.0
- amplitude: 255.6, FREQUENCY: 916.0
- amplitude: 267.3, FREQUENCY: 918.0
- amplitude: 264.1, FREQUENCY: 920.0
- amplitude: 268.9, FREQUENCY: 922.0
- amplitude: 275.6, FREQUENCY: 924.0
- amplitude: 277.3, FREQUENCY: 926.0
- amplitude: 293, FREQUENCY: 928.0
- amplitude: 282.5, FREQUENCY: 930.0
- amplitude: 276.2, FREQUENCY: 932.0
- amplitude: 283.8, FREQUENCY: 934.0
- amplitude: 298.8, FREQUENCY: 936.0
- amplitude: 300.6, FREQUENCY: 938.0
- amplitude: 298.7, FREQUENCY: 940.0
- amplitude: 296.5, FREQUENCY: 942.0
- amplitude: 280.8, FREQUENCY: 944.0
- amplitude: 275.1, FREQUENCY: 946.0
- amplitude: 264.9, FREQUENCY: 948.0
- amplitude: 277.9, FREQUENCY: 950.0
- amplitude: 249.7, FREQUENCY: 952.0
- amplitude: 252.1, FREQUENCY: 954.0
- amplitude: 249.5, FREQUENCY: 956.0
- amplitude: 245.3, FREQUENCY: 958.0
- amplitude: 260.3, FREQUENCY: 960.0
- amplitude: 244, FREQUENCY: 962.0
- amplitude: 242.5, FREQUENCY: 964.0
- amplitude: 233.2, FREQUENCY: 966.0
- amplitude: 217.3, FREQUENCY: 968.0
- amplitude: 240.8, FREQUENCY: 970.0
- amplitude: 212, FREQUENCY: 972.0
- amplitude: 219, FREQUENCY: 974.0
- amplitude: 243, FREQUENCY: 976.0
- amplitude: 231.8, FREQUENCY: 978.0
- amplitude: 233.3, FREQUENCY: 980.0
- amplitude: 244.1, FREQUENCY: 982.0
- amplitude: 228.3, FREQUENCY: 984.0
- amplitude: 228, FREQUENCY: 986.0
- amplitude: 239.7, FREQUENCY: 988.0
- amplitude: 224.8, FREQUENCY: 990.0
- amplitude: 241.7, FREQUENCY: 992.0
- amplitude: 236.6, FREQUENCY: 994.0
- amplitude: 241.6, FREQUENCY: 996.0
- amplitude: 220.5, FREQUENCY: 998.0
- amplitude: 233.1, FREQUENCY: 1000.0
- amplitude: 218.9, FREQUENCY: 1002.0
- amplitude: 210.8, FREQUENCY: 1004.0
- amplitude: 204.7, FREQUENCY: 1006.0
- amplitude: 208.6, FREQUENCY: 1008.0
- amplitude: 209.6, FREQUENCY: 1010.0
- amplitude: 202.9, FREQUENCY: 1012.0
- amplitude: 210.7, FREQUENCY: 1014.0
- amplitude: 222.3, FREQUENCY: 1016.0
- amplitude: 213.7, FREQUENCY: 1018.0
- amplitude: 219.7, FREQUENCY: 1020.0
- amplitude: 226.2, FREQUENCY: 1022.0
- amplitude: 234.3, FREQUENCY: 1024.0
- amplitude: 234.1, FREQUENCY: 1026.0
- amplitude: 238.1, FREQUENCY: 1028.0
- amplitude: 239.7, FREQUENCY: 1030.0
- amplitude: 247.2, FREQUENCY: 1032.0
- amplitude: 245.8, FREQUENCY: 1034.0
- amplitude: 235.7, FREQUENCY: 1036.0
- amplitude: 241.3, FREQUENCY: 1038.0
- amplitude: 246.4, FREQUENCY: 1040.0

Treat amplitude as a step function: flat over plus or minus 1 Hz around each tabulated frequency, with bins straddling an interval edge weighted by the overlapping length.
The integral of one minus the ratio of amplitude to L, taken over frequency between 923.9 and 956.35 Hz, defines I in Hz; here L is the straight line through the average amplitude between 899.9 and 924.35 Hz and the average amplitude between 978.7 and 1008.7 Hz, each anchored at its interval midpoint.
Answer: -3.8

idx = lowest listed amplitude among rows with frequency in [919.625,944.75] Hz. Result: 264.1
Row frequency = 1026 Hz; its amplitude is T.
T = 234.1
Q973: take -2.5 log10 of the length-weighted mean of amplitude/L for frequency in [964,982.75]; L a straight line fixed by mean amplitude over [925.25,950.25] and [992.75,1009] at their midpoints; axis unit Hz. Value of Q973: 0.08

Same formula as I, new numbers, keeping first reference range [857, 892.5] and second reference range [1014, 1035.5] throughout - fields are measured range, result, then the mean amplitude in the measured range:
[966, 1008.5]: 1.1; 228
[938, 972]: -3.0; 258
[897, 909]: -0.5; 251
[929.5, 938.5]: -1.9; 288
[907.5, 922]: -1.3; 262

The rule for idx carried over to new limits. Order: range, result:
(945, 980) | 212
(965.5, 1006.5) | 204.7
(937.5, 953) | 249.7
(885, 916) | 229.4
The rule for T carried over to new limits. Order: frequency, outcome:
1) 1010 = 209.6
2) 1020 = 219.7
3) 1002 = 218.9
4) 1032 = 247.2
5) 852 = 228.9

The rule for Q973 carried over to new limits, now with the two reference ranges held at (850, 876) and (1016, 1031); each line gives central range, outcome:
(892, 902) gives 0.03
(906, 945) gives -0.15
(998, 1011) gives 0.08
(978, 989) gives 0.00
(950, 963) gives -0.07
